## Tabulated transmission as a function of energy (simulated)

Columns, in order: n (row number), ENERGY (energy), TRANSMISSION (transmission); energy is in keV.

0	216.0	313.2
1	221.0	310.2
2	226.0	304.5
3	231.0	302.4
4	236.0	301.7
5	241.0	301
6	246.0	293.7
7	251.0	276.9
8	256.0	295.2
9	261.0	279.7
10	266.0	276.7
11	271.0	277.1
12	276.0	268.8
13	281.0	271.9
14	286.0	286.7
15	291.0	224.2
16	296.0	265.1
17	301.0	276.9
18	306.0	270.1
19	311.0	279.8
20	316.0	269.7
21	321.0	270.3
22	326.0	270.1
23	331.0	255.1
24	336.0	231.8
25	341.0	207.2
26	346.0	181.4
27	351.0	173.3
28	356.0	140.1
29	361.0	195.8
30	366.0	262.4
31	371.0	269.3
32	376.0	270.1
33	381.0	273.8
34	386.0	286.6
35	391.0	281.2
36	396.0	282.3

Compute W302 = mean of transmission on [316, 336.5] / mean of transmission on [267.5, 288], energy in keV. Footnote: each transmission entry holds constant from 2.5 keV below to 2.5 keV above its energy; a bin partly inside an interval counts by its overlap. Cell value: 0.95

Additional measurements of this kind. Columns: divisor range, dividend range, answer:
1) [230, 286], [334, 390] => 0.80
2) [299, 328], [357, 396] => 0.95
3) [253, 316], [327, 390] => 0.85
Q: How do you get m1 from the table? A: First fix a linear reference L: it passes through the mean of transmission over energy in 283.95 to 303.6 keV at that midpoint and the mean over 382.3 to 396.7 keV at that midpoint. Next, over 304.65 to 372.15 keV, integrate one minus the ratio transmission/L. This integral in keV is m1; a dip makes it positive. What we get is 9.66 keV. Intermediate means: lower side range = 263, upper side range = 283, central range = 233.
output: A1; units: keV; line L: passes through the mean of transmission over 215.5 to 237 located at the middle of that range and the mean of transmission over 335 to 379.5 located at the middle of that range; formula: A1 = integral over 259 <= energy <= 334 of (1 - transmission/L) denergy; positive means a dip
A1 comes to -3.63 keV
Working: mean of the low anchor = 306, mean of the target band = 269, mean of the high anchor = 215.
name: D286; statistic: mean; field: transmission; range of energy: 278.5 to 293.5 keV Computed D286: 261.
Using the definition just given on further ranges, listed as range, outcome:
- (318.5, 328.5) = 270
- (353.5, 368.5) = 199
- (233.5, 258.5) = 294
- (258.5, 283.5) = 275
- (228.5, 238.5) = 302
